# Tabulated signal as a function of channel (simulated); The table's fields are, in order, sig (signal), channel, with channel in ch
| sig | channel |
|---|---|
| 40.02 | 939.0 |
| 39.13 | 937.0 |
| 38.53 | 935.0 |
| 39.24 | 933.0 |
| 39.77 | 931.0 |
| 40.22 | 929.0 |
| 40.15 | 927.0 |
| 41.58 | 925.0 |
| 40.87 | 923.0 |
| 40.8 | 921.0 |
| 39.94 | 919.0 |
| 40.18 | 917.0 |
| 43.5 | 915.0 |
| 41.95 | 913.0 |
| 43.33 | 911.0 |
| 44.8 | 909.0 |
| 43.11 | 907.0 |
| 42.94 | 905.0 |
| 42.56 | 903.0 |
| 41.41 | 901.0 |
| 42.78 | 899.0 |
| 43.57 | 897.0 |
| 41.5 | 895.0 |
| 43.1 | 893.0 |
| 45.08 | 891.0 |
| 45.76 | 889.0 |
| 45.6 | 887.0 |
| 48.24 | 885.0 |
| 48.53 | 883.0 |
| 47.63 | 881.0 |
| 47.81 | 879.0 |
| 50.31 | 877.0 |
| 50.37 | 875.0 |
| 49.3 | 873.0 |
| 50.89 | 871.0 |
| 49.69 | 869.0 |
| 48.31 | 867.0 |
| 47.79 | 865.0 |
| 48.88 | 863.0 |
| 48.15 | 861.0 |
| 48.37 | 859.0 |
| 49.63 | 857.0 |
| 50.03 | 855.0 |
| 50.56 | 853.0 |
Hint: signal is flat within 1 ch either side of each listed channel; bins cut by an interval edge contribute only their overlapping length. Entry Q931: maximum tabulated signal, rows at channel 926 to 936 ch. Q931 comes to 40.22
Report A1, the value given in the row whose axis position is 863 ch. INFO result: 48.88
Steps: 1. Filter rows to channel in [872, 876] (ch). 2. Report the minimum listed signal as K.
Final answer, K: 49.3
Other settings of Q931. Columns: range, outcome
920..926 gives 41.58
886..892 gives 45.76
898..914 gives 44.8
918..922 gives 40.8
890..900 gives 45.08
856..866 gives 49.63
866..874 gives 50.89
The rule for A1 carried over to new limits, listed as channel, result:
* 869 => 49.69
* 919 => 39.94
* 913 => 41.95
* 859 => 48.37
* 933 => 39.24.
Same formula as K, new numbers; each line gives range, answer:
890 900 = 41.5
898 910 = 41.41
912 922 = 39.94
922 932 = 39.77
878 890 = 45.6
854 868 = 47.79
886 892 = 45.08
